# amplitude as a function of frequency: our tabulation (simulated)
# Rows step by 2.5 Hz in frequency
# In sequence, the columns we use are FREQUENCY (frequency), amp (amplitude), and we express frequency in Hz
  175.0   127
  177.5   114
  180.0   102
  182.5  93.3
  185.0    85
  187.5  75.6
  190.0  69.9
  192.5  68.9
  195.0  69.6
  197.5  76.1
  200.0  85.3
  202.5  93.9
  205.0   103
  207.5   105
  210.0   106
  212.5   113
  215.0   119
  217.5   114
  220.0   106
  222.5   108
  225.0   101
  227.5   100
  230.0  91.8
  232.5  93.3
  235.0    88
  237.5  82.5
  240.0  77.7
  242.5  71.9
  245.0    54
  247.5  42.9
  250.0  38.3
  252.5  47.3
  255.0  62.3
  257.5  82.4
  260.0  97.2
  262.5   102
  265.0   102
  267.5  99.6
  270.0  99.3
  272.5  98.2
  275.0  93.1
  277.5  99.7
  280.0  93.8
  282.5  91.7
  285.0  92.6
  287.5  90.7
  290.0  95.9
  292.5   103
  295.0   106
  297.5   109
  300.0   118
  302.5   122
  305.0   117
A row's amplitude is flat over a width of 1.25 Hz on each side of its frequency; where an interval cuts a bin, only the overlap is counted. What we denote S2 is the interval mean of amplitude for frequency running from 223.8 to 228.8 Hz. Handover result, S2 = 100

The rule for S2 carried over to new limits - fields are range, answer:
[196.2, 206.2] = 89.4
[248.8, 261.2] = 65.5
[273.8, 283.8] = 94.6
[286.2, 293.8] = 96.6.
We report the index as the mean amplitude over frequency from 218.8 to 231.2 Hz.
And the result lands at 101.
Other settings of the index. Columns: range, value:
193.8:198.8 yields 73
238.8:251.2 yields 57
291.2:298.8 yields 106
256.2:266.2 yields 95.7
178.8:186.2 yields 93.4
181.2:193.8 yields 78.6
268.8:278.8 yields 97.5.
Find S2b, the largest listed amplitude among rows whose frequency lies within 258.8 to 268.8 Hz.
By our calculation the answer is 102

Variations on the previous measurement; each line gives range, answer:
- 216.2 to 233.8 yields 114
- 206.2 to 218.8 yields 119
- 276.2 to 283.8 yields 99.7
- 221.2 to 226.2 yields 108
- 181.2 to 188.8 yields 93.3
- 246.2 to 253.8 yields 47.3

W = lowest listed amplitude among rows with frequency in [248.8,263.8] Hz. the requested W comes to 38.3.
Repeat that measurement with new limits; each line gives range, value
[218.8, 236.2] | 88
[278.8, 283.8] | 91.7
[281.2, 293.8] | 90.7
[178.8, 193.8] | 68.9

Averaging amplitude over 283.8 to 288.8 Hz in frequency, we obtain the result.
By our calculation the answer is 91.7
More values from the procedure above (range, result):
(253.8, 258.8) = 72.7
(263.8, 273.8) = 99.7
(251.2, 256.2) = 54.6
